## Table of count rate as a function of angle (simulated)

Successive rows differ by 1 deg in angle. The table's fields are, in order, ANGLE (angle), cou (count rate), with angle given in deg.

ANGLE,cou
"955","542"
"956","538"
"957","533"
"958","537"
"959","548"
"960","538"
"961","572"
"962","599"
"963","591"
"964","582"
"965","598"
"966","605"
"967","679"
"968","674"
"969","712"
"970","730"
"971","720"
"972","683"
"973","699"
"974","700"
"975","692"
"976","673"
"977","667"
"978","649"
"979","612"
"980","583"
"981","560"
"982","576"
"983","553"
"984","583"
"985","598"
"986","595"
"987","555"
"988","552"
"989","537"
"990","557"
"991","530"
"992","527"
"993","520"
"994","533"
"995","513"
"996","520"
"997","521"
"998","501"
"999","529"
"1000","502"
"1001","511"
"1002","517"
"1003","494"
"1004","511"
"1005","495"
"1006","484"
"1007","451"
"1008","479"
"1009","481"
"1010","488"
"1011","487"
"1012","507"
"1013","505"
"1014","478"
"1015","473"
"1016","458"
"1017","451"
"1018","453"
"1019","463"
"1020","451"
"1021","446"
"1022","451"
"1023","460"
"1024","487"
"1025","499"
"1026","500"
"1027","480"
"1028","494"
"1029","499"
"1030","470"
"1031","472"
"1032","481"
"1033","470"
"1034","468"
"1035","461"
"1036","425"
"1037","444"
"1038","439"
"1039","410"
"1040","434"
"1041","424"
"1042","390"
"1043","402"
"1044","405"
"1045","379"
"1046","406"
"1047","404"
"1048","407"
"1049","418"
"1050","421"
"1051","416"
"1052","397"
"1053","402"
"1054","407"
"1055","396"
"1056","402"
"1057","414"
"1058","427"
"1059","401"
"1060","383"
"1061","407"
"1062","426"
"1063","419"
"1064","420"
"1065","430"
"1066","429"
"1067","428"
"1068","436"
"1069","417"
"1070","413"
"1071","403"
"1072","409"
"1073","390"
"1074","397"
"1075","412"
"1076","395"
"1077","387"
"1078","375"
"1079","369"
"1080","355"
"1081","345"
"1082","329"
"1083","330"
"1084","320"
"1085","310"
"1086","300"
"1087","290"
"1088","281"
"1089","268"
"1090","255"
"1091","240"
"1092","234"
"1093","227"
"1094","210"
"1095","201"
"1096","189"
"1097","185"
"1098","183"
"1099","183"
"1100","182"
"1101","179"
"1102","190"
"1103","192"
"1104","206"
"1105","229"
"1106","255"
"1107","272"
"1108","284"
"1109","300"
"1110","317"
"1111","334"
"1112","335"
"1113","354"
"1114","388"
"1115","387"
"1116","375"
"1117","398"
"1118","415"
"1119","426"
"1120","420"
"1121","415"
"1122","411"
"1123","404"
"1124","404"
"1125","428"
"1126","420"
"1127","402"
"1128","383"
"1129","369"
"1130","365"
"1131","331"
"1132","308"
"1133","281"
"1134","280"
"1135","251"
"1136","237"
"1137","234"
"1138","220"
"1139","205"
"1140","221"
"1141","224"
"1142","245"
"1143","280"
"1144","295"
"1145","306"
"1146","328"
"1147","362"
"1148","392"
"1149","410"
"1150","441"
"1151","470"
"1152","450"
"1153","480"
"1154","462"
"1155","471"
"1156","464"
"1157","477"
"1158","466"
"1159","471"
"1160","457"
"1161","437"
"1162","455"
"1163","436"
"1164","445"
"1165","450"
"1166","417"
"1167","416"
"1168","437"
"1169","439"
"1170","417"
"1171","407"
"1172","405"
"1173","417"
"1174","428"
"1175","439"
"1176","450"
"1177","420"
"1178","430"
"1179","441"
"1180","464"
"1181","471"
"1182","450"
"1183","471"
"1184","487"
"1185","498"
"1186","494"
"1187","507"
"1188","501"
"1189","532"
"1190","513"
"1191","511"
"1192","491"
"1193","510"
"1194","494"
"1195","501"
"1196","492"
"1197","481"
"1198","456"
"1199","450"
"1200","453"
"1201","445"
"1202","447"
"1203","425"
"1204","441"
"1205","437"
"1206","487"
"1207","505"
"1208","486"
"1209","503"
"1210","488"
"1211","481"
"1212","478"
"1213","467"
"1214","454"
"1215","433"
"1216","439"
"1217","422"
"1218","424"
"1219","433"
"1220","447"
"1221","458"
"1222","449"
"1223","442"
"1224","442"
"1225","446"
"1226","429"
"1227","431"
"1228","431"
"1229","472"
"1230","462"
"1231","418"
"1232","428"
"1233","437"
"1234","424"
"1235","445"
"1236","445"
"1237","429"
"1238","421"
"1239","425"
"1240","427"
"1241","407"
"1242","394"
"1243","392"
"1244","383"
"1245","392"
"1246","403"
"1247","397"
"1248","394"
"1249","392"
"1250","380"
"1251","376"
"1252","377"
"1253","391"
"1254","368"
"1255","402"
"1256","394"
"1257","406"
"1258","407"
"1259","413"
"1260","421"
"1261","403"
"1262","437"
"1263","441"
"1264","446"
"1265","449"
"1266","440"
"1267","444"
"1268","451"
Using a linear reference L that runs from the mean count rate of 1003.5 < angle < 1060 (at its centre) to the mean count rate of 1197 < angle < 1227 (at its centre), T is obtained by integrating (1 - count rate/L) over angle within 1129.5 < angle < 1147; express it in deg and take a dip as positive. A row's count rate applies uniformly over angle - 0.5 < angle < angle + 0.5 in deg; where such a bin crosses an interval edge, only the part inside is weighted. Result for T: 6.89 deg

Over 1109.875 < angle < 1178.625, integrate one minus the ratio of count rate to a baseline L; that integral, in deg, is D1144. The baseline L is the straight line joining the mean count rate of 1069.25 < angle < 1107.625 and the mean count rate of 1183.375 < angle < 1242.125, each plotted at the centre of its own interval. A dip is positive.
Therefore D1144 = -3.5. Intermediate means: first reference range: 287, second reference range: 459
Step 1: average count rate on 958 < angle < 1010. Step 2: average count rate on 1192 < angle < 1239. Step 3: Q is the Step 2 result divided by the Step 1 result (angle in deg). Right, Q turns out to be 0.79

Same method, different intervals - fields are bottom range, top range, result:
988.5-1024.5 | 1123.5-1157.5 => 0.71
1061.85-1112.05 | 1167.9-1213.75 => 1.50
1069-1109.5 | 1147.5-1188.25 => 1.56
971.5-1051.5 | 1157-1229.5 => 0.91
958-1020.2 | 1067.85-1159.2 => 0.59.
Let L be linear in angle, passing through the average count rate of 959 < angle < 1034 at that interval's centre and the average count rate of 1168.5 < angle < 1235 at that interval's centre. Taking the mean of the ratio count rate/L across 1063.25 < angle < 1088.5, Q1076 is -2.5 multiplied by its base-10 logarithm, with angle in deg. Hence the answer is 0.33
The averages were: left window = 544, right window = 458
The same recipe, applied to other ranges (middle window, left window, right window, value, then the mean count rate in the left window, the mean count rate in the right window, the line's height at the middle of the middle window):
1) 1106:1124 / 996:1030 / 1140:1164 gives 0.16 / 485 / 400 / 423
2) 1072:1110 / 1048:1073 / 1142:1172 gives 0.43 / 413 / 419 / 415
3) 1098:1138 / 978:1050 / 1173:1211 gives 0.44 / 488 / 472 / 479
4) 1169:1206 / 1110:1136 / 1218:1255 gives -0.17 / 368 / 419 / 397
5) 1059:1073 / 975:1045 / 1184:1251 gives 0.17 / 502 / 450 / 488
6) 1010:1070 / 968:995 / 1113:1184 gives 0.21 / 611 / 391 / 534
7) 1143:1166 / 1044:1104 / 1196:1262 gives -0.10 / 342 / 432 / 389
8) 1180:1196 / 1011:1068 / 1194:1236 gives -0.10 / 439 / 454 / 452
